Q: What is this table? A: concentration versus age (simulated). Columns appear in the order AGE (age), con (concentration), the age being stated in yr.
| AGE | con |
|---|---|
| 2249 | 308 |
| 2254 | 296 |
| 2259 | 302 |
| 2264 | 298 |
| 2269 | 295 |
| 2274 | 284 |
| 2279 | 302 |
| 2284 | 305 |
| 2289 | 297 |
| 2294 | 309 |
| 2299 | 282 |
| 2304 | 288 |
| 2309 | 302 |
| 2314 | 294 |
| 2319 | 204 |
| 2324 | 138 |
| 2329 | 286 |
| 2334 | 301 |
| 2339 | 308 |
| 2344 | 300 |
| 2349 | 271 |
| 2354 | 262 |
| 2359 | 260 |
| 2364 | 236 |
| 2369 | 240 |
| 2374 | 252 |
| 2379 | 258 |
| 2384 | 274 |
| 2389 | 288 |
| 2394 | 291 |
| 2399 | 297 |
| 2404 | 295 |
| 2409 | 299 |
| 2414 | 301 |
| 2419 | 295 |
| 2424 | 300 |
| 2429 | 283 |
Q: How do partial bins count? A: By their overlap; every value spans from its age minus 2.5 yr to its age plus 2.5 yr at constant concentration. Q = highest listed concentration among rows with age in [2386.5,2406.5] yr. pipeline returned 297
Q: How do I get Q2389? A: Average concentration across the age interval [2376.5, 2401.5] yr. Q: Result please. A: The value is 282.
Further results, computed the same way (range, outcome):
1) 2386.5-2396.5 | 290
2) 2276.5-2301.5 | 299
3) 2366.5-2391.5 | 262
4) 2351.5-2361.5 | 261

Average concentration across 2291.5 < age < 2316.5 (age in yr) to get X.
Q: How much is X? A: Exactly 295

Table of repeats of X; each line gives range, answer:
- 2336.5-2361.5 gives 280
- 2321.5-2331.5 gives 212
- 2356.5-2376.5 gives 247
